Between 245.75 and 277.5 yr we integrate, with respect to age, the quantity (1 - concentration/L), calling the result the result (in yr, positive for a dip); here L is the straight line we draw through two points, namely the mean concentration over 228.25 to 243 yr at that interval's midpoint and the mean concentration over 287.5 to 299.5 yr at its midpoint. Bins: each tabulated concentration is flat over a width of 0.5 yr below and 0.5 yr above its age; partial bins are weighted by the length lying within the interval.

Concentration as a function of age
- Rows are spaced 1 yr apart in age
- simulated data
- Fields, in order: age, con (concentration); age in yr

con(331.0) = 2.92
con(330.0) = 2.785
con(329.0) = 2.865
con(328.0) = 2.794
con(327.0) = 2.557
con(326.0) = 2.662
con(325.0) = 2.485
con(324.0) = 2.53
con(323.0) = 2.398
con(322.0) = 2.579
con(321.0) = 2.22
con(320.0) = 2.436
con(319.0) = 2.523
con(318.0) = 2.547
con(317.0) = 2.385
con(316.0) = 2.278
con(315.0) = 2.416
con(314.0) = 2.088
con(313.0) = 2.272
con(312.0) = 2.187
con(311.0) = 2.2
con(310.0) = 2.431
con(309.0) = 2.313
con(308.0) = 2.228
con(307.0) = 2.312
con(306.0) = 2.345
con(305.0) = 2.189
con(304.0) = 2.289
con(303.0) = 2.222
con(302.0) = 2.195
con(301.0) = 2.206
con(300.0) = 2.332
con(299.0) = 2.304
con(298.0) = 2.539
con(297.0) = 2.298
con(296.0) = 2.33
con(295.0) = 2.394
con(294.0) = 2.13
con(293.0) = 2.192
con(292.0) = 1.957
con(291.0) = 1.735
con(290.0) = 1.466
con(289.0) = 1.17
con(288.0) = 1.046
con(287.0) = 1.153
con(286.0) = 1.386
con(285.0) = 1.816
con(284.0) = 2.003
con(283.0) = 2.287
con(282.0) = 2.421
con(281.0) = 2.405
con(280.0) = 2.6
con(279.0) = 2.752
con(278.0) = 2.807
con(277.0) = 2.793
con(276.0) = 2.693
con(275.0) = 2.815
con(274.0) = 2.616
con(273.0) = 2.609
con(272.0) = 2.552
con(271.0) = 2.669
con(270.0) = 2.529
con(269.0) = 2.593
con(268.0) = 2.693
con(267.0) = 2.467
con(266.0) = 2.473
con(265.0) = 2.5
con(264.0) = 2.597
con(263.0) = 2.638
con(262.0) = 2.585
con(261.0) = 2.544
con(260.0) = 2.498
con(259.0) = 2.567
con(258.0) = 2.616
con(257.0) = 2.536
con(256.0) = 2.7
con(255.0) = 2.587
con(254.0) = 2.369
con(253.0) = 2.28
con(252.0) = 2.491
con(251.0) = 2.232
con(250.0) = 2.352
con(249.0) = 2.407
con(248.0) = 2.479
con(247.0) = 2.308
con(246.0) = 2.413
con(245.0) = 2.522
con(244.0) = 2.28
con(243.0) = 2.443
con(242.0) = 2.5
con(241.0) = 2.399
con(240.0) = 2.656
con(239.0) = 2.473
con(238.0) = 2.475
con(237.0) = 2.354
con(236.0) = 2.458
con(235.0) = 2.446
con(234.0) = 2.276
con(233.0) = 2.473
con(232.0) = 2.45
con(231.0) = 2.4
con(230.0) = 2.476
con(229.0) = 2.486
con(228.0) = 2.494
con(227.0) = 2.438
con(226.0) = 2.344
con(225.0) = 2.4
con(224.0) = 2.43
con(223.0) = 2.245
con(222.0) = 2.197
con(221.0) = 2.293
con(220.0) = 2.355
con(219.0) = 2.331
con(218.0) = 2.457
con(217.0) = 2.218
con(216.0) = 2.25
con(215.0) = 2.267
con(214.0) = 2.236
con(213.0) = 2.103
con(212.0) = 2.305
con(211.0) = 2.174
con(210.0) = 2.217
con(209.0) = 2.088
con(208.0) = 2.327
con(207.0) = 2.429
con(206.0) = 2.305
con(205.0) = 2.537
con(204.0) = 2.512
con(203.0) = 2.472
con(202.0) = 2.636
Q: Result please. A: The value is -4.4 yr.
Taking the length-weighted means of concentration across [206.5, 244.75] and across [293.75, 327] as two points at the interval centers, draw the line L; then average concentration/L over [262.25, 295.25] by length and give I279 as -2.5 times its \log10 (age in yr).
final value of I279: 0.04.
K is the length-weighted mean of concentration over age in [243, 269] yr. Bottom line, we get 2.49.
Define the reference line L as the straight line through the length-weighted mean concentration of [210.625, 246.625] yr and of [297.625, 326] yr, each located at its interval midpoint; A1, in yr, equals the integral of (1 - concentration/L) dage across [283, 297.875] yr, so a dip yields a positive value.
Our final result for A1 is 3.32 yr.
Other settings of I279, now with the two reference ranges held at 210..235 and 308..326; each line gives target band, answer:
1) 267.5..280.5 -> -0.14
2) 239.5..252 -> -0.03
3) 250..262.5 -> -0.06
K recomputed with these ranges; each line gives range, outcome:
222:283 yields 2.5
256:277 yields 2.6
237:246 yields 2.46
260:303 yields 2.29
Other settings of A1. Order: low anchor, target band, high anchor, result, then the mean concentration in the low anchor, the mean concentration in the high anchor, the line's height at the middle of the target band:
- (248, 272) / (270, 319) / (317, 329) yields 5.5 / 2.52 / 2.53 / 2.52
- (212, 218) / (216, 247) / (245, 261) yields -0.9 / 2.24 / 2.46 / 2.34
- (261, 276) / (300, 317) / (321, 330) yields 2.2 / 2.6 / 2.6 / 2.6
